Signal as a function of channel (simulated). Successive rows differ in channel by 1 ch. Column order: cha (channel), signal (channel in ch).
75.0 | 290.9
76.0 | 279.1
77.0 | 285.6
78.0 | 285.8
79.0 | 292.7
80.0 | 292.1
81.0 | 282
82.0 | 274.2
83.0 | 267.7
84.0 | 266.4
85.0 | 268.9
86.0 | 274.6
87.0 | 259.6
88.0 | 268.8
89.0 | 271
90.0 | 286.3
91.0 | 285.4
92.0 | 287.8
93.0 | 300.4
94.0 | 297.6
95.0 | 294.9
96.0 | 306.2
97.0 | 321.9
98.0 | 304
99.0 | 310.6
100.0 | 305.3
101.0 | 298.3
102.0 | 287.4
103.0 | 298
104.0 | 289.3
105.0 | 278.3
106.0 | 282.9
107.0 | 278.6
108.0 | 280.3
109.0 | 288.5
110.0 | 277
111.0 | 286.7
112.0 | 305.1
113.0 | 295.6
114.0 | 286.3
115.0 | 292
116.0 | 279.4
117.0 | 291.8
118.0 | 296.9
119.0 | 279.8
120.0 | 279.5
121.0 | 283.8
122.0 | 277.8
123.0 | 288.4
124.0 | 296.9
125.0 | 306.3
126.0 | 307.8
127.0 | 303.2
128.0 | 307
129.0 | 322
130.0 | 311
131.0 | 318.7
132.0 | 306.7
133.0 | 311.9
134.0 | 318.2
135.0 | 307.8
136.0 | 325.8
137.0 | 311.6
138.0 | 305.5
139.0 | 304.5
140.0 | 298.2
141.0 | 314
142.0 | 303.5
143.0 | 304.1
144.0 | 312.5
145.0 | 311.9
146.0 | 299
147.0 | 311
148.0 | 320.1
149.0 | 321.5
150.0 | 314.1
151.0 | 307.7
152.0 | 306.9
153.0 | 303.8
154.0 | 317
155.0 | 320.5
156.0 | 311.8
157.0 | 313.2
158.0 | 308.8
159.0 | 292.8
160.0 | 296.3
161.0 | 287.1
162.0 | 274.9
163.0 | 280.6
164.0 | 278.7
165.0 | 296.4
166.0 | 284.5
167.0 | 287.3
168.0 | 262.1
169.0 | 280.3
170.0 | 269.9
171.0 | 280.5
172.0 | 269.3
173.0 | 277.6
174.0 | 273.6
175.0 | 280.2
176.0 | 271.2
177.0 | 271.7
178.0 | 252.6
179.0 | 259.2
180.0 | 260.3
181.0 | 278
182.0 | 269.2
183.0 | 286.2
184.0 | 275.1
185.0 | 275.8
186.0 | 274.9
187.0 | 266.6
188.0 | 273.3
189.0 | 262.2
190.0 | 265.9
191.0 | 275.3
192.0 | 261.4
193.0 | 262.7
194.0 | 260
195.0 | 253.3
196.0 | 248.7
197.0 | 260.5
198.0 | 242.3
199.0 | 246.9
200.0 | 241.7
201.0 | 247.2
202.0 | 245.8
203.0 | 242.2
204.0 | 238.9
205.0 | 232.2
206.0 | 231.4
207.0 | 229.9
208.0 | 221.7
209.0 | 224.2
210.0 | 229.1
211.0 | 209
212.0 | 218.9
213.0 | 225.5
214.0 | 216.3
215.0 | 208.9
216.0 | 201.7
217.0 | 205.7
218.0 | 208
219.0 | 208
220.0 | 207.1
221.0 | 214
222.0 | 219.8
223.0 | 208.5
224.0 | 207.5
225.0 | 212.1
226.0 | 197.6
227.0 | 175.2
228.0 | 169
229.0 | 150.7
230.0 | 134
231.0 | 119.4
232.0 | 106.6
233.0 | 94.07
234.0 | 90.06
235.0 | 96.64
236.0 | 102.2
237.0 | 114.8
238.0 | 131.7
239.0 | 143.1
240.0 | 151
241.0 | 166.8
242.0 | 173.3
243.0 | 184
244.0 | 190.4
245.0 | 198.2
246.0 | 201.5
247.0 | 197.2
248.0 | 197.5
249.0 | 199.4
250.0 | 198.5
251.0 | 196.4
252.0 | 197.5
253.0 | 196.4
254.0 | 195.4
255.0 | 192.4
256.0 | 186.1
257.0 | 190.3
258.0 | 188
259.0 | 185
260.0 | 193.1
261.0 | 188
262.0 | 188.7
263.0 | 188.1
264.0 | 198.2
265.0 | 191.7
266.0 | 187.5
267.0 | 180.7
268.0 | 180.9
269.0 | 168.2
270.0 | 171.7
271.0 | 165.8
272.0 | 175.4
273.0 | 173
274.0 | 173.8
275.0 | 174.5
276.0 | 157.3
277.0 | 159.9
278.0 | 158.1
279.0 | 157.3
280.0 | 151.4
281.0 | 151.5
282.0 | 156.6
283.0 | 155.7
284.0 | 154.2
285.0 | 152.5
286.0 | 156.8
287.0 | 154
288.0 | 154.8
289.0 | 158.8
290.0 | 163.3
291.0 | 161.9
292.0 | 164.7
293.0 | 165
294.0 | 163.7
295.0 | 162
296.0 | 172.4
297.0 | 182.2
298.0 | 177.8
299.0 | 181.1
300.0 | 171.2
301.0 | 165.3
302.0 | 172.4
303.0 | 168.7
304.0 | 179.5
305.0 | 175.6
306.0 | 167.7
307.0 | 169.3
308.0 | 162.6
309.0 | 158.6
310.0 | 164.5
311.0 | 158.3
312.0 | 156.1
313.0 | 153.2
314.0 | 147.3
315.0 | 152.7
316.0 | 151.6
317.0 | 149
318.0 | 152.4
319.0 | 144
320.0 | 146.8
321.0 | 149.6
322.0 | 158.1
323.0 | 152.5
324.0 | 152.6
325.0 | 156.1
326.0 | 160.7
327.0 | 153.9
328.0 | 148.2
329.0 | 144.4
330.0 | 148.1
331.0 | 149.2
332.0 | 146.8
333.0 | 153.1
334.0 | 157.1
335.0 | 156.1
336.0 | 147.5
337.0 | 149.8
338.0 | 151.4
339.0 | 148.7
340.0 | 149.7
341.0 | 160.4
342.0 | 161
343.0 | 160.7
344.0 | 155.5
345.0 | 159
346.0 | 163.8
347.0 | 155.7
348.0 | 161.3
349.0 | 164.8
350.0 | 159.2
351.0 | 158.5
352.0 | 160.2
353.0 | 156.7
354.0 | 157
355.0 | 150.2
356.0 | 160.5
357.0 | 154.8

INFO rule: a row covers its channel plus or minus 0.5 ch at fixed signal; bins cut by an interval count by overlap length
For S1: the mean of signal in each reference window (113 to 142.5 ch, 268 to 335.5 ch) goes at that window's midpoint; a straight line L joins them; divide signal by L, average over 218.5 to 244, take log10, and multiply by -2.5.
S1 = 0.34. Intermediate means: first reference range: 301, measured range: 160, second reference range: 160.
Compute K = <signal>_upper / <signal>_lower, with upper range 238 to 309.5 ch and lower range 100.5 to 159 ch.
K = 0.6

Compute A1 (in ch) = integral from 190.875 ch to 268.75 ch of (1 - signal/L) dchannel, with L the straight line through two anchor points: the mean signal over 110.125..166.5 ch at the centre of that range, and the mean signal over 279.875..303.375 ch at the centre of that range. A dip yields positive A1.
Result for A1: 8.1 ch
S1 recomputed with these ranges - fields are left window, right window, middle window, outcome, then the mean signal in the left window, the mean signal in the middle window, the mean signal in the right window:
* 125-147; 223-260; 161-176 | -0.05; 310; 278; 168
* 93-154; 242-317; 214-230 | 0.12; 301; 198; 173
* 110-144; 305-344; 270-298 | 0.13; 301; 163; 154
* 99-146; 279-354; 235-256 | 0.19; 298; 175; 158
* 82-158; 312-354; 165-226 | 0.00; 298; 248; 154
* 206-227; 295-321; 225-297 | 0.13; 213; 167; 163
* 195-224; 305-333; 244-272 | 0.03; 226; 189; 154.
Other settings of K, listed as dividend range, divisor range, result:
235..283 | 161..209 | 0.66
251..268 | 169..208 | 0.73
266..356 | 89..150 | 0.53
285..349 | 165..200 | 0.59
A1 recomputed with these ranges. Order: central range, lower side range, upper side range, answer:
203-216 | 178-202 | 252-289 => 0.9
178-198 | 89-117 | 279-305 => -2.7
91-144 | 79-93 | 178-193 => -4.6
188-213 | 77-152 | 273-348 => -0.9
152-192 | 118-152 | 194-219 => -2.2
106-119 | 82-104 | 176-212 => -0.3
